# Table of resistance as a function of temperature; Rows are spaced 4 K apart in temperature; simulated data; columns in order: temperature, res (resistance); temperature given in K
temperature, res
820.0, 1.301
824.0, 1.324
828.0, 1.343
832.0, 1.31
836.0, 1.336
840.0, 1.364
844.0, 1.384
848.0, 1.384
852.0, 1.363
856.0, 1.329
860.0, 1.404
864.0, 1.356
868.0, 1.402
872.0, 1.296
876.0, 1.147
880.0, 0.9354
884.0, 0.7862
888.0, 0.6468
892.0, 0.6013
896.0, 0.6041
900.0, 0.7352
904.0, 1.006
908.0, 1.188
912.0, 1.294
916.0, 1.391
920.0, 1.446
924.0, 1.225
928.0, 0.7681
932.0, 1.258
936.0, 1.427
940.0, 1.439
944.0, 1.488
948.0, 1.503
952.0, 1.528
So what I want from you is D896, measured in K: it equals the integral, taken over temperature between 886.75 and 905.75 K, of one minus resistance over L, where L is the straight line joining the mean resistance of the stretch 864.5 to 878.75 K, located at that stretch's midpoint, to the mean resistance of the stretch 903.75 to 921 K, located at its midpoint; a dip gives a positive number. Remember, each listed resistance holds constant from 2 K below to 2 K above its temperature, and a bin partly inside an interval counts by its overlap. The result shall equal 8.32 K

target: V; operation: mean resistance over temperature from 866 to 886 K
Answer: 1.11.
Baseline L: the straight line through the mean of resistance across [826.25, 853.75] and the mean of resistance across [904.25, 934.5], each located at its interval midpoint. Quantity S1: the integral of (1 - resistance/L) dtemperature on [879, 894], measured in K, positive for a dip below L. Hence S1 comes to 6.4 K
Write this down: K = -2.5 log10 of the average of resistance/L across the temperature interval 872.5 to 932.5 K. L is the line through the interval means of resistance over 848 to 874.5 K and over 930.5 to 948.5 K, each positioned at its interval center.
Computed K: 0.36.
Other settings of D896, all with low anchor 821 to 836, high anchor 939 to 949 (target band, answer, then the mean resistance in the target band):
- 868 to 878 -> 0.9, 1.26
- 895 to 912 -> 5.7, 0.948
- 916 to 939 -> 3.3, 1.25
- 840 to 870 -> -0.3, 1.37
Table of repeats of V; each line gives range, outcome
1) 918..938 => 1.22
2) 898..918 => 1.12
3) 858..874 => 1.36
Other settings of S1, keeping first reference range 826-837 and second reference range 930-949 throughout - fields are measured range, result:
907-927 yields 1.60 K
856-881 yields 1.54 K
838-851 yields -0.35 K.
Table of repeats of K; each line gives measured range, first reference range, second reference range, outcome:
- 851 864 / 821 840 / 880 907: -0.25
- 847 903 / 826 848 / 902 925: 0.23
